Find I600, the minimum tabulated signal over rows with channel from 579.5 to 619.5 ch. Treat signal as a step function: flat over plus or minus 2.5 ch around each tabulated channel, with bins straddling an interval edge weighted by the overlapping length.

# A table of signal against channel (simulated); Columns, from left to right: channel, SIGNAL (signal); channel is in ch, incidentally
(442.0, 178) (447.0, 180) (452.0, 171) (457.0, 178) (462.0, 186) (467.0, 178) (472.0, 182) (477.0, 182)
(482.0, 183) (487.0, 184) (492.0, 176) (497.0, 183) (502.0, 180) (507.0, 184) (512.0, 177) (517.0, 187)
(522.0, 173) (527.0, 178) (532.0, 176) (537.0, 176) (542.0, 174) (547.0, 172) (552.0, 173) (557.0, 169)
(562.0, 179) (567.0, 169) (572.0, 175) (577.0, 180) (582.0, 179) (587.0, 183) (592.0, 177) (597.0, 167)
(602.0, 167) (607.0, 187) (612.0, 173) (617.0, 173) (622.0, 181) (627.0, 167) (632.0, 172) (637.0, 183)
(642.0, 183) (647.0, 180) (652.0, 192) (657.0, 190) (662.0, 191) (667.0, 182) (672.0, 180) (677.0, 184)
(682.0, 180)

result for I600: 167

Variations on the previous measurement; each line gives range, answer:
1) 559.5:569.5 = 169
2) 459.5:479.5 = 178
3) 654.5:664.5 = 190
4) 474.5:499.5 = 176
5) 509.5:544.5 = 173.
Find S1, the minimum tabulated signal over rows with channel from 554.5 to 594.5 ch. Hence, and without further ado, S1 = 169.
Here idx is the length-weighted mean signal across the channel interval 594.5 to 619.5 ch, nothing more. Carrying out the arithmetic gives 173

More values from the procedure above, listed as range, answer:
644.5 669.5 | 187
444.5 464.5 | 179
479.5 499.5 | 182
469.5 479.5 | 182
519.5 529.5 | 176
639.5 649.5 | 182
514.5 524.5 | 180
